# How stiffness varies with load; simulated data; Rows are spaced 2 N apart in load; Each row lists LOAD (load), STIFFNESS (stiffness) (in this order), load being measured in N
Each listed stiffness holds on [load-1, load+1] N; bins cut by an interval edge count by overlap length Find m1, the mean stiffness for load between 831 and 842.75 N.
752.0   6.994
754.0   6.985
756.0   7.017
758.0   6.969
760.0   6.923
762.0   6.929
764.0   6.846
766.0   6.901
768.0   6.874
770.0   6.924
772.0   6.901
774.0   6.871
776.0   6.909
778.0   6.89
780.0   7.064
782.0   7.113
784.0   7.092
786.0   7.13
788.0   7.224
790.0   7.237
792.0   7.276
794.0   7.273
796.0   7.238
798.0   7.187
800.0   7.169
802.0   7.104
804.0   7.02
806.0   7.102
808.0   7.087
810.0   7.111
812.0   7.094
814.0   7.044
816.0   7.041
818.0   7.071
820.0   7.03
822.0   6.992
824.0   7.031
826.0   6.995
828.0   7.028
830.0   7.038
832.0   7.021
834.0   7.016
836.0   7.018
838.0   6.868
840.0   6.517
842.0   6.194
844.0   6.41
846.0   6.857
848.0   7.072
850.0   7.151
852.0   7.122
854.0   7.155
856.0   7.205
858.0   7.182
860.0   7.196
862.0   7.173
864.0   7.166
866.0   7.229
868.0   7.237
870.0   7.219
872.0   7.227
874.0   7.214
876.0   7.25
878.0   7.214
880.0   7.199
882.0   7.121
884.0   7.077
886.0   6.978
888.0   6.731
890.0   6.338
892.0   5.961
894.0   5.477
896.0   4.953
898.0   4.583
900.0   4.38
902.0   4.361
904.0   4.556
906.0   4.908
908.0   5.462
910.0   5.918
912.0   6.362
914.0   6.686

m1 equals 6.78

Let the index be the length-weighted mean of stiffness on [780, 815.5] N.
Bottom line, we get 7.14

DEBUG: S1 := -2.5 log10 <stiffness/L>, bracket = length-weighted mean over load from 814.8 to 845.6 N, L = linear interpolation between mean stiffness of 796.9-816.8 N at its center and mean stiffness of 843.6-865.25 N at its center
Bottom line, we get 0.032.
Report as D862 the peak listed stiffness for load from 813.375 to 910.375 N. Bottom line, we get 7.25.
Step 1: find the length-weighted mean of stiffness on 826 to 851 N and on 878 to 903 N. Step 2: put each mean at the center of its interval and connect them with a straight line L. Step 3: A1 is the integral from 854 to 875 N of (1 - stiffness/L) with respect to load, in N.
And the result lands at -2.6 N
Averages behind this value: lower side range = 6.86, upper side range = 5.98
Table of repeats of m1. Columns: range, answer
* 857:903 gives 6.54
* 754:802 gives 7.04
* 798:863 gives 7.01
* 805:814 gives 7.09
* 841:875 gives 7.06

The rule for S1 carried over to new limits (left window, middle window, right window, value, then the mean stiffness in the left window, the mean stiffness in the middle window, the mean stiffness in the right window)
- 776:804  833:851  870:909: -0.033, 7.14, 6.79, 6.08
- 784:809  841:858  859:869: 0.043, 7.17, 6.91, 7.2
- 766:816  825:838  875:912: -0.062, 7.08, 7.01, 5.93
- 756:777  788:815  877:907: -0.085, 6.91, 7.15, 5.86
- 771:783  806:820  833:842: -0.034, 6.96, 7.07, 6.78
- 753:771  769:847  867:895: -0.015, 6.93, 7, 6.87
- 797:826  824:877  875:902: -0.066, 7.07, 7.03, 6.18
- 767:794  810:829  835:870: -0.003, 7.05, 7.04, 6.99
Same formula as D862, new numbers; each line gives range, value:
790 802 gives 7.276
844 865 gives 7.205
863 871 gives 7.237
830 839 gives 7.038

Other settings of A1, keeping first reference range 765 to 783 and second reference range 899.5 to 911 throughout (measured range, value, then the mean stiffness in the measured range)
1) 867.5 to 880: -4.1 N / 7.22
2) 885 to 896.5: -2.1 N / 6.12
